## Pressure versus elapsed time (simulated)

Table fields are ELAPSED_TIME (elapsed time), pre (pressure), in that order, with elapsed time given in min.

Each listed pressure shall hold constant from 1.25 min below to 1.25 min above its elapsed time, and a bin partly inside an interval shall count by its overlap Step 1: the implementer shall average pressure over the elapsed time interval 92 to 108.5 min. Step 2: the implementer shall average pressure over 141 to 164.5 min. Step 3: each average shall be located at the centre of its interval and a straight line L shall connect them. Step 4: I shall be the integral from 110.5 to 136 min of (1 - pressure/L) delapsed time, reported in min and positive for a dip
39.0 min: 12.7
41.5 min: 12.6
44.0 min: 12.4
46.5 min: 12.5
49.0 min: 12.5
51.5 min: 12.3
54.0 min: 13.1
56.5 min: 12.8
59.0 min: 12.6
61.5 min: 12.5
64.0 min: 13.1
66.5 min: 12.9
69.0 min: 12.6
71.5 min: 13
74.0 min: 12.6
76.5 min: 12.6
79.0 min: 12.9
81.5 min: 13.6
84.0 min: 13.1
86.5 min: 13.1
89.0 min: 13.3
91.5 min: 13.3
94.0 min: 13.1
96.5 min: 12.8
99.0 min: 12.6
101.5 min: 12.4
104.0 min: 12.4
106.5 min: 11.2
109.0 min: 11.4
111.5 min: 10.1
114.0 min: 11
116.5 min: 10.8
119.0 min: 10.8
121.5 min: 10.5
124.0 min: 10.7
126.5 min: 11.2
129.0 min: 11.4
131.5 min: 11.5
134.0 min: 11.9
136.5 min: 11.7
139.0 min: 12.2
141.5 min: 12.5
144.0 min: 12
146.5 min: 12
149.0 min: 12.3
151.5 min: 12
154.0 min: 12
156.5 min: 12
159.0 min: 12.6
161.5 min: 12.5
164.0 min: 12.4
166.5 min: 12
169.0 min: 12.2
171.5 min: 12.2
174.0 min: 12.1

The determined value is 2.7 min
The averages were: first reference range 12.4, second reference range 12.2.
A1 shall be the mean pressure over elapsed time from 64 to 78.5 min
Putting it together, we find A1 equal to 12.8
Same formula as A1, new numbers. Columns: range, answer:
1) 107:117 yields 10.9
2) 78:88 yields 13.2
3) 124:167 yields 12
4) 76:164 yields 12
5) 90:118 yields 11.9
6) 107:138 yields 11.1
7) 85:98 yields 13.1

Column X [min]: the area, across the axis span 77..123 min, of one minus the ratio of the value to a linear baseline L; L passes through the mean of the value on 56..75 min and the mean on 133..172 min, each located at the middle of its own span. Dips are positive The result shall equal 1.5 min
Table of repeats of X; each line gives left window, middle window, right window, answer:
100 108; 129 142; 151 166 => 0.3 min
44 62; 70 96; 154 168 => -1.1 min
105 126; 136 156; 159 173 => -0.7 min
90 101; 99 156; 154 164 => 4.7 min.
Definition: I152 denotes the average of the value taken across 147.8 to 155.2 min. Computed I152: 12.1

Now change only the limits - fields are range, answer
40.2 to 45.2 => 12.5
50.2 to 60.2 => 12.7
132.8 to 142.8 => 12.1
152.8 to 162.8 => 12.3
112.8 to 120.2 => 10.9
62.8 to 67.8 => 13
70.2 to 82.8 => 12.9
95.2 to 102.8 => 12.6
